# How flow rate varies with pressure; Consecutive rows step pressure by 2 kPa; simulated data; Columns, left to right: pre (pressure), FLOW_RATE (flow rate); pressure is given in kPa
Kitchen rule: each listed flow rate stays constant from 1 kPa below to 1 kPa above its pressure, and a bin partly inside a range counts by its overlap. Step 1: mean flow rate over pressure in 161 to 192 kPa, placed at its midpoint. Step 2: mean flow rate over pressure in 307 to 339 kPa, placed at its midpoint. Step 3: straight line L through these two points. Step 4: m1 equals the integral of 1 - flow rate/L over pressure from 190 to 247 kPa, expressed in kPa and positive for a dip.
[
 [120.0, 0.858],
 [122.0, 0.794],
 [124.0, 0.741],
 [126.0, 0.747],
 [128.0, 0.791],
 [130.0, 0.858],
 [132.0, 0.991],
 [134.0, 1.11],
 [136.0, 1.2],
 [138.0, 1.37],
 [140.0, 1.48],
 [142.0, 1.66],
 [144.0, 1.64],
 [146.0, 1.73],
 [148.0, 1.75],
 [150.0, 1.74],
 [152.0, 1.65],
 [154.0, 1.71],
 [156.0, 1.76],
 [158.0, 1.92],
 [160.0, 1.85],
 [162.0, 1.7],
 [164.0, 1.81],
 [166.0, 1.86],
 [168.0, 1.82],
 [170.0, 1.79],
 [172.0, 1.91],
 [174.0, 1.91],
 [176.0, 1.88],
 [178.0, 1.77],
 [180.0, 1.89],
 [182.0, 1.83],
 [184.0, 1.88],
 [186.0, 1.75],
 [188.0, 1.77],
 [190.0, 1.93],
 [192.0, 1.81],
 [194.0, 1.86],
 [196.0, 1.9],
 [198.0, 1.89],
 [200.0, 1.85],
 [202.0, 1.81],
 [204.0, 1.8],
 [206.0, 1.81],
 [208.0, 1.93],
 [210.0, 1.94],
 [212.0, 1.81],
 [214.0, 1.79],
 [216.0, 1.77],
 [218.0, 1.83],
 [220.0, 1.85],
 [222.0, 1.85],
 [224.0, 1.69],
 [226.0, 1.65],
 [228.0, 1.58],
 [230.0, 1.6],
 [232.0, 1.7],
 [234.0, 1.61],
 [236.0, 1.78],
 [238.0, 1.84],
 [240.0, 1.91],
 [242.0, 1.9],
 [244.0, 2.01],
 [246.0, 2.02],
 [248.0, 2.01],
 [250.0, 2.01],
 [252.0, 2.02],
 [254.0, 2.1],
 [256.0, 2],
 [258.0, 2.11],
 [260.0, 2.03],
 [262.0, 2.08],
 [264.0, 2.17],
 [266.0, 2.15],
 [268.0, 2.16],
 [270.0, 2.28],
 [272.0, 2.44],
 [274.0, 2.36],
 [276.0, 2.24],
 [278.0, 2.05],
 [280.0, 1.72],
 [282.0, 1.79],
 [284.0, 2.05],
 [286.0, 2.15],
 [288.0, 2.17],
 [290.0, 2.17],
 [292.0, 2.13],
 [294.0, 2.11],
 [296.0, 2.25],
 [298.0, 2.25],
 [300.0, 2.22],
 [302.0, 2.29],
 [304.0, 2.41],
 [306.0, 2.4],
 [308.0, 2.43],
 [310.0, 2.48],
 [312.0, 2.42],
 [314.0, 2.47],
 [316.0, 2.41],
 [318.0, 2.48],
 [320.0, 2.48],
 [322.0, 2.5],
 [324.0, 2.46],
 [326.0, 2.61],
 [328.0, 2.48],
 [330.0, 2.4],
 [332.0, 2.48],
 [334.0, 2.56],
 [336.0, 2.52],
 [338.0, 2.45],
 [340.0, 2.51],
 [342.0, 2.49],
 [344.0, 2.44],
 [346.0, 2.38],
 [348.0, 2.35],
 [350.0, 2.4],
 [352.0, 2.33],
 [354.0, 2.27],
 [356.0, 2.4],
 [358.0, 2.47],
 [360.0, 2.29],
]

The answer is 5.6 kPa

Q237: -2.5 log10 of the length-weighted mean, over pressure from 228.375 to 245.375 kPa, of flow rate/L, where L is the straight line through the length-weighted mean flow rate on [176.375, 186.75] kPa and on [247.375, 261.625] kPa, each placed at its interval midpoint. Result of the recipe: 0.116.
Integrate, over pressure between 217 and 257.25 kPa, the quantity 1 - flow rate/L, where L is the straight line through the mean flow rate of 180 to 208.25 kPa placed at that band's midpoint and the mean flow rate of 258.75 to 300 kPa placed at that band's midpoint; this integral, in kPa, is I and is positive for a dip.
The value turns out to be 2.9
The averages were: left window 1.84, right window 2.14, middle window 1.85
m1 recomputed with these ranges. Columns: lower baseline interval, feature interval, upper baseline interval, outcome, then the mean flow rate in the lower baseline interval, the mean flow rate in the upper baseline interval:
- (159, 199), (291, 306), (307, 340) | 0.8 kPa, 1.84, 2.48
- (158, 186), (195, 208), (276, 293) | 0.3 kPa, 1.84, 2.04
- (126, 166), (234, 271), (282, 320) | 0.4 kPa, 1.5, 2.29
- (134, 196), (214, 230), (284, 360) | 1.9 kPa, 1.75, 2.38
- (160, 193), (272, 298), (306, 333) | 2.2 kPa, 1.83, 2.47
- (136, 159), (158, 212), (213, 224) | -3.5 kPa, 1.65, 1.81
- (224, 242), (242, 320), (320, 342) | -3.4 kPa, 1.72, 2.5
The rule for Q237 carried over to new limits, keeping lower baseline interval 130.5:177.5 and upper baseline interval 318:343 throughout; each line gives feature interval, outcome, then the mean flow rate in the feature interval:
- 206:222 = 0.055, 1.84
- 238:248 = 0.068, 1.95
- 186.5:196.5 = -0.008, 1.85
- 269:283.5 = 0.055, 2.12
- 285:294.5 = 0.075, 2.15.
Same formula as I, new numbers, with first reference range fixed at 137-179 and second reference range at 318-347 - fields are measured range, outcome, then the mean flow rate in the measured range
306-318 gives -0.2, 2.44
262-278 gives -0.1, 2.23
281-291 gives 1.0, 2.07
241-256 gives 0.8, 2.01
